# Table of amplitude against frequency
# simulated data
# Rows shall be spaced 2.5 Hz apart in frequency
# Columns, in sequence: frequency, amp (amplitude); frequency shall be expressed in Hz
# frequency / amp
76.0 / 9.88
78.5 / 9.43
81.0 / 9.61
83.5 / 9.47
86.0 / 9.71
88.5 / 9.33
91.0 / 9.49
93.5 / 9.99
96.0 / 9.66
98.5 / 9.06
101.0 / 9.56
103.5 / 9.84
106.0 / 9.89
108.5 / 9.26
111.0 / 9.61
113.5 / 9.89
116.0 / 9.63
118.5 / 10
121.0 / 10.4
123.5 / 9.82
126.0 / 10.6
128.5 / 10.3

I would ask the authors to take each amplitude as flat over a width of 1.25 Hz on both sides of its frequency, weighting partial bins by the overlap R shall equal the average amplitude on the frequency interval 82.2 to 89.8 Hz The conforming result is 9.5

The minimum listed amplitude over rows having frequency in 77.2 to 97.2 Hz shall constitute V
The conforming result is 9.33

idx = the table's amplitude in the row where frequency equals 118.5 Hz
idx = 10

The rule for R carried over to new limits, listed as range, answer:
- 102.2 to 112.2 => 9.65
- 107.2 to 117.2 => 9.6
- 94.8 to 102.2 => 9.42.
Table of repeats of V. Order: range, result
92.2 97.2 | 9.66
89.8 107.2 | 9.06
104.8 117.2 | 9.26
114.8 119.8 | 9.63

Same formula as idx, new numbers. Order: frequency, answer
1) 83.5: 9.47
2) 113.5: 9.89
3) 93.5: 9.99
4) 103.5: 9.84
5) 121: 10.4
